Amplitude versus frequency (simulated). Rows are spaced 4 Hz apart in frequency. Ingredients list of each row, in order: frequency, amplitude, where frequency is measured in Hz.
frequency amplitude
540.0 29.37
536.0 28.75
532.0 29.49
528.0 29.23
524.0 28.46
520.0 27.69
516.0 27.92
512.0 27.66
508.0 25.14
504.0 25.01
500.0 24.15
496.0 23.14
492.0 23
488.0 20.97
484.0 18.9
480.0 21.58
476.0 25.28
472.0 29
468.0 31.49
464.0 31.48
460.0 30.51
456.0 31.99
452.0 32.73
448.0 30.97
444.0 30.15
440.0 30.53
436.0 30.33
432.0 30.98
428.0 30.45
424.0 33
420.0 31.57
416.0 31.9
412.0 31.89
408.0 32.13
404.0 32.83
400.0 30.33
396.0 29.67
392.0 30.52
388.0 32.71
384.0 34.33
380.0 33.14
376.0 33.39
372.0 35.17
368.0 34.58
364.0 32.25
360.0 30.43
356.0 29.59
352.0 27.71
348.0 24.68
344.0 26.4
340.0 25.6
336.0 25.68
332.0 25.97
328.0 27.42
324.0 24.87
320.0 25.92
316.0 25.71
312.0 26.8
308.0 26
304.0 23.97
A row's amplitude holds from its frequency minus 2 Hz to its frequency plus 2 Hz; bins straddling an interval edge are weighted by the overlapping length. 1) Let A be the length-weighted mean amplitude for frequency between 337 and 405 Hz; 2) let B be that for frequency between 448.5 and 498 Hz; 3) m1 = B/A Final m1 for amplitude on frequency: 0.9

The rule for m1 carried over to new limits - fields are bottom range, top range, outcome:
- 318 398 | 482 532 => 0.86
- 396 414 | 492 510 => 0.77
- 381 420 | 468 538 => 0.81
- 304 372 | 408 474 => 1.13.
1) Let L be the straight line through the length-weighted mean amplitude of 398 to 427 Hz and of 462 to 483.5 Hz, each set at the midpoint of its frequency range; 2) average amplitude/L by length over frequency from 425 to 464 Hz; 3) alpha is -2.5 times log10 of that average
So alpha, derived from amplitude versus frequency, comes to -0.06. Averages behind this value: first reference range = 31.9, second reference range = 27.1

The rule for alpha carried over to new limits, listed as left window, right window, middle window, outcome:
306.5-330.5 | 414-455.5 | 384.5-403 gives -0.06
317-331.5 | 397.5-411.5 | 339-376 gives -0.05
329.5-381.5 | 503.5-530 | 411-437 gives -0.10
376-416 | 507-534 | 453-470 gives -0.05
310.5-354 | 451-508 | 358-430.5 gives -0.23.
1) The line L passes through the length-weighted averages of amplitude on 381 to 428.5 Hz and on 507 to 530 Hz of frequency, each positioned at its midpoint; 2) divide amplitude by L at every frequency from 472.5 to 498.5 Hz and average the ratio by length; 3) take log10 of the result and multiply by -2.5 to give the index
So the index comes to 0.27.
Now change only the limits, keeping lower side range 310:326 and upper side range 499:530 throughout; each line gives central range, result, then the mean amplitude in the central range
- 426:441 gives -0.15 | 30.6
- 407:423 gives -0.21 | 31.9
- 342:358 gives -0.04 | 27.1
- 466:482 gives 0.00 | 26.8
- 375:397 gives -0.23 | 32.4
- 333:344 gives 0.01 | 25.8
